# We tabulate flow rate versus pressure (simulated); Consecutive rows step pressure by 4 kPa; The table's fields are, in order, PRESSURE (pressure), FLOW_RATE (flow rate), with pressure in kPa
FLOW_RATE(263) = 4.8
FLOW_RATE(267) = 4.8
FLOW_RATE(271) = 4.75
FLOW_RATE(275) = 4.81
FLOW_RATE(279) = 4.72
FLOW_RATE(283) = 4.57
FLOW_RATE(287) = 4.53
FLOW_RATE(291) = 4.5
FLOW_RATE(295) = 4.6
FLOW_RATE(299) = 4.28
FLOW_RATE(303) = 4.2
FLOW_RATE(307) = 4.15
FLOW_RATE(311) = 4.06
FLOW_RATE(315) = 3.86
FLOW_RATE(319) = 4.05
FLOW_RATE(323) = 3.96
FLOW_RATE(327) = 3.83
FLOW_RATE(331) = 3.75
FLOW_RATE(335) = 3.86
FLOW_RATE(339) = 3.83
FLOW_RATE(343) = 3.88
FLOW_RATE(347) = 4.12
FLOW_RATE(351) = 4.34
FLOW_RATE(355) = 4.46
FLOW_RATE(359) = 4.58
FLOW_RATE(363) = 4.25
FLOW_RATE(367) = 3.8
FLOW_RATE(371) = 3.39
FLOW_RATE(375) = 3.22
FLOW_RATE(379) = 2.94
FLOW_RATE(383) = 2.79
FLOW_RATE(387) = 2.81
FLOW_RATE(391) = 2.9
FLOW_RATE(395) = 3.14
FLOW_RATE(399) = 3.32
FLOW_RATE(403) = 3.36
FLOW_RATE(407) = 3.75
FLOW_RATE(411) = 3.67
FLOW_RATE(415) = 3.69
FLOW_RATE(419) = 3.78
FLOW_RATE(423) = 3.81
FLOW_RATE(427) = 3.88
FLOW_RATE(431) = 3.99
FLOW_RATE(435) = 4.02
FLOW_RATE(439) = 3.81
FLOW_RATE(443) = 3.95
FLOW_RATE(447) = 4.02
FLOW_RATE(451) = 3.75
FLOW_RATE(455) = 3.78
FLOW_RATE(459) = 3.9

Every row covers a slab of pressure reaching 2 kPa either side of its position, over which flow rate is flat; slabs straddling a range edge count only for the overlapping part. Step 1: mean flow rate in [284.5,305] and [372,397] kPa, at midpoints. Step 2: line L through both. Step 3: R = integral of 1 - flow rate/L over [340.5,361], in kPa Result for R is -4.4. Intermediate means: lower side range 4.43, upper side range 2.98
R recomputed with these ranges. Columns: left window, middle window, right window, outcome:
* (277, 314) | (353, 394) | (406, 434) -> 5.4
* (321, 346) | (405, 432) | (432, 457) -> 0.7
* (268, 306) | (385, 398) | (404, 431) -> 3.1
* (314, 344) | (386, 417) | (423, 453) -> 4.4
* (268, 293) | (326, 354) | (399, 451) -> 2.1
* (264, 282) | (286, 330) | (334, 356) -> 2.6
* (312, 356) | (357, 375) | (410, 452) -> 0.1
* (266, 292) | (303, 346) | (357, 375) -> 3.4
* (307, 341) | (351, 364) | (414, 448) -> -1.7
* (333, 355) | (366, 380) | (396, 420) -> 1.8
